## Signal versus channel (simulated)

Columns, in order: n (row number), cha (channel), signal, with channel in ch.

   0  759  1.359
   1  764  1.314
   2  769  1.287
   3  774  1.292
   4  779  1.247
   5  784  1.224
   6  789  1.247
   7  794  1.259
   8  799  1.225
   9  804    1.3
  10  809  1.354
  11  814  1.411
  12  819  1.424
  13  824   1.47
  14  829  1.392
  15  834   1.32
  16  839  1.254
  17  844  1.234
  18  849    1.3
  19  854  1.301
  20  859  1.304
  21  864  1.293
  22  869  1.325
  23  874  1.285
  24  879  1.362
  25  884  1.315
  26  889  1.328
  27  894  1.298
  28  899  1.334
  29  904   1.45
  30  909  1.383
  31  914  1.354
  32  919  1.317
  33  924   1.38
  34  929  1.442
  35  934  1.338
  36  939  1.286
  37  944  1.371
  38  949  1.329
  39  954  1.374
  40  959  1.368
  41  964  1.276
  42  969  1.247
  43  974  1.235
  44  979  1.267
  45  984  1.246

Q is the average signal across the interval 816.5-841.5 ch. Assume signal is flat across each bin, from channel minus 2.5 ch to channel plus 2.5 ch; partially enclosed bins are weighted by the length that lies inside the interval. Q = 1.37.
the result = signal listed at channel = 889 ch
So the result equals 1.328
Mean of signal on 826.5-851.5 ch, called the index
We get 1.3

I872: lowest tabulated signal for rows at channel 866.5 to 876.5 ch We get 1.285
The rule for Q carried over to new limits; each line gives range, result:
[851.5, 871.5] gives 1.31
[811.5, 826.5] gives 1.43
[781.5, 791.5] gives 1.24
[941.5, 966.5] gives 1.34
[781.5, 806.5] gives 1.25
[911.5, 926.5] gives 1.35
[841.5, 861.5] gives 1.28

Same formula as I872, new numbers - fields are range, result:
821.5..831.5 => 1.392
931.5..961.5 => 1.286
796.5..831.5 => 1.225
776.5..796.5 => 1.224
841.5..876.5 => 1.234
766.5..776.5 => 1.287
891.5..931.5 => 1.298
